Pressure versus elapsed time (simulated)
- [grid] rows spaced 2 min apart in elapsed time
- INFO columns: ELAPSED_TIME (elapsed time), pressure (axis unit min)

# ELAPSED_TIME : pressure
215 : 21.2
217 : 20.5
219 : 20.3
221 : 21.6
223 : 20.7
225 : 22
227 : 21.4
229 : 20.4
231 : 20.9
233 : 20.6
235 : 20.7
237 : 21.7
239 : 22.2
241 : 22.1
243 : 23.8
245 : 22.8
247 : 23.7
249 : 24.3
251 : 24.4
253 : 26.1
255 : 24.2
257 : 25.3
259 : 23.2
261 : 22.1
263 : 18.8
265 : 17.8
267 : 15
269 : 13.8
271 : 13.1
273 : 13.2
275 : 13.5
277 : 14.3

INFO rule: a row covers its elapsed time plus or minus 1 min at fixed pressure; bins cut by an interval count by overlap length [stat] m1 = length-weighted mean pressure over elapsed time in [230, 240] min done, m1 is 21.2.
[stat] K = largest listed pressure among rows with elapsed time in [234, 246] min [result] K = 23.8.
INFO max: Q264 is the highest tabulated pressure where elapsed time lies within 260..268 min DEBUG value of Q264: 22.1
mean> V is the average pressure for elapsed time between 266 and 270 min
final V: 14.4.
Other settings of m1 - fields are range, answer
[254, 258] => 24.8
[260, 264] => 20.5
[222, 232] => 21.1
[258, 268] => 19.4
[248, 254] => 24.9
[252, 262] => 24.2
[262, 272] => 15.7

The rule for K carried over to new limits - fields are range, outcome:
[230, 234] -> 20.9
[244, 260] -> 26.1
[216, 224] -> 21.6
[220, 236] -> 22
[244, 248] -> 23.7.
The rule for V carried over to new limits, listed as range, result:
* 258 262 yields 22.6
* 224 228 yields 21.7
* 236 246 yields 22.5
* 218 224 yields 20.9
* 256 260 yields 24.2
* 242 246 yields 23.3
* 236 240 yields 21.9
